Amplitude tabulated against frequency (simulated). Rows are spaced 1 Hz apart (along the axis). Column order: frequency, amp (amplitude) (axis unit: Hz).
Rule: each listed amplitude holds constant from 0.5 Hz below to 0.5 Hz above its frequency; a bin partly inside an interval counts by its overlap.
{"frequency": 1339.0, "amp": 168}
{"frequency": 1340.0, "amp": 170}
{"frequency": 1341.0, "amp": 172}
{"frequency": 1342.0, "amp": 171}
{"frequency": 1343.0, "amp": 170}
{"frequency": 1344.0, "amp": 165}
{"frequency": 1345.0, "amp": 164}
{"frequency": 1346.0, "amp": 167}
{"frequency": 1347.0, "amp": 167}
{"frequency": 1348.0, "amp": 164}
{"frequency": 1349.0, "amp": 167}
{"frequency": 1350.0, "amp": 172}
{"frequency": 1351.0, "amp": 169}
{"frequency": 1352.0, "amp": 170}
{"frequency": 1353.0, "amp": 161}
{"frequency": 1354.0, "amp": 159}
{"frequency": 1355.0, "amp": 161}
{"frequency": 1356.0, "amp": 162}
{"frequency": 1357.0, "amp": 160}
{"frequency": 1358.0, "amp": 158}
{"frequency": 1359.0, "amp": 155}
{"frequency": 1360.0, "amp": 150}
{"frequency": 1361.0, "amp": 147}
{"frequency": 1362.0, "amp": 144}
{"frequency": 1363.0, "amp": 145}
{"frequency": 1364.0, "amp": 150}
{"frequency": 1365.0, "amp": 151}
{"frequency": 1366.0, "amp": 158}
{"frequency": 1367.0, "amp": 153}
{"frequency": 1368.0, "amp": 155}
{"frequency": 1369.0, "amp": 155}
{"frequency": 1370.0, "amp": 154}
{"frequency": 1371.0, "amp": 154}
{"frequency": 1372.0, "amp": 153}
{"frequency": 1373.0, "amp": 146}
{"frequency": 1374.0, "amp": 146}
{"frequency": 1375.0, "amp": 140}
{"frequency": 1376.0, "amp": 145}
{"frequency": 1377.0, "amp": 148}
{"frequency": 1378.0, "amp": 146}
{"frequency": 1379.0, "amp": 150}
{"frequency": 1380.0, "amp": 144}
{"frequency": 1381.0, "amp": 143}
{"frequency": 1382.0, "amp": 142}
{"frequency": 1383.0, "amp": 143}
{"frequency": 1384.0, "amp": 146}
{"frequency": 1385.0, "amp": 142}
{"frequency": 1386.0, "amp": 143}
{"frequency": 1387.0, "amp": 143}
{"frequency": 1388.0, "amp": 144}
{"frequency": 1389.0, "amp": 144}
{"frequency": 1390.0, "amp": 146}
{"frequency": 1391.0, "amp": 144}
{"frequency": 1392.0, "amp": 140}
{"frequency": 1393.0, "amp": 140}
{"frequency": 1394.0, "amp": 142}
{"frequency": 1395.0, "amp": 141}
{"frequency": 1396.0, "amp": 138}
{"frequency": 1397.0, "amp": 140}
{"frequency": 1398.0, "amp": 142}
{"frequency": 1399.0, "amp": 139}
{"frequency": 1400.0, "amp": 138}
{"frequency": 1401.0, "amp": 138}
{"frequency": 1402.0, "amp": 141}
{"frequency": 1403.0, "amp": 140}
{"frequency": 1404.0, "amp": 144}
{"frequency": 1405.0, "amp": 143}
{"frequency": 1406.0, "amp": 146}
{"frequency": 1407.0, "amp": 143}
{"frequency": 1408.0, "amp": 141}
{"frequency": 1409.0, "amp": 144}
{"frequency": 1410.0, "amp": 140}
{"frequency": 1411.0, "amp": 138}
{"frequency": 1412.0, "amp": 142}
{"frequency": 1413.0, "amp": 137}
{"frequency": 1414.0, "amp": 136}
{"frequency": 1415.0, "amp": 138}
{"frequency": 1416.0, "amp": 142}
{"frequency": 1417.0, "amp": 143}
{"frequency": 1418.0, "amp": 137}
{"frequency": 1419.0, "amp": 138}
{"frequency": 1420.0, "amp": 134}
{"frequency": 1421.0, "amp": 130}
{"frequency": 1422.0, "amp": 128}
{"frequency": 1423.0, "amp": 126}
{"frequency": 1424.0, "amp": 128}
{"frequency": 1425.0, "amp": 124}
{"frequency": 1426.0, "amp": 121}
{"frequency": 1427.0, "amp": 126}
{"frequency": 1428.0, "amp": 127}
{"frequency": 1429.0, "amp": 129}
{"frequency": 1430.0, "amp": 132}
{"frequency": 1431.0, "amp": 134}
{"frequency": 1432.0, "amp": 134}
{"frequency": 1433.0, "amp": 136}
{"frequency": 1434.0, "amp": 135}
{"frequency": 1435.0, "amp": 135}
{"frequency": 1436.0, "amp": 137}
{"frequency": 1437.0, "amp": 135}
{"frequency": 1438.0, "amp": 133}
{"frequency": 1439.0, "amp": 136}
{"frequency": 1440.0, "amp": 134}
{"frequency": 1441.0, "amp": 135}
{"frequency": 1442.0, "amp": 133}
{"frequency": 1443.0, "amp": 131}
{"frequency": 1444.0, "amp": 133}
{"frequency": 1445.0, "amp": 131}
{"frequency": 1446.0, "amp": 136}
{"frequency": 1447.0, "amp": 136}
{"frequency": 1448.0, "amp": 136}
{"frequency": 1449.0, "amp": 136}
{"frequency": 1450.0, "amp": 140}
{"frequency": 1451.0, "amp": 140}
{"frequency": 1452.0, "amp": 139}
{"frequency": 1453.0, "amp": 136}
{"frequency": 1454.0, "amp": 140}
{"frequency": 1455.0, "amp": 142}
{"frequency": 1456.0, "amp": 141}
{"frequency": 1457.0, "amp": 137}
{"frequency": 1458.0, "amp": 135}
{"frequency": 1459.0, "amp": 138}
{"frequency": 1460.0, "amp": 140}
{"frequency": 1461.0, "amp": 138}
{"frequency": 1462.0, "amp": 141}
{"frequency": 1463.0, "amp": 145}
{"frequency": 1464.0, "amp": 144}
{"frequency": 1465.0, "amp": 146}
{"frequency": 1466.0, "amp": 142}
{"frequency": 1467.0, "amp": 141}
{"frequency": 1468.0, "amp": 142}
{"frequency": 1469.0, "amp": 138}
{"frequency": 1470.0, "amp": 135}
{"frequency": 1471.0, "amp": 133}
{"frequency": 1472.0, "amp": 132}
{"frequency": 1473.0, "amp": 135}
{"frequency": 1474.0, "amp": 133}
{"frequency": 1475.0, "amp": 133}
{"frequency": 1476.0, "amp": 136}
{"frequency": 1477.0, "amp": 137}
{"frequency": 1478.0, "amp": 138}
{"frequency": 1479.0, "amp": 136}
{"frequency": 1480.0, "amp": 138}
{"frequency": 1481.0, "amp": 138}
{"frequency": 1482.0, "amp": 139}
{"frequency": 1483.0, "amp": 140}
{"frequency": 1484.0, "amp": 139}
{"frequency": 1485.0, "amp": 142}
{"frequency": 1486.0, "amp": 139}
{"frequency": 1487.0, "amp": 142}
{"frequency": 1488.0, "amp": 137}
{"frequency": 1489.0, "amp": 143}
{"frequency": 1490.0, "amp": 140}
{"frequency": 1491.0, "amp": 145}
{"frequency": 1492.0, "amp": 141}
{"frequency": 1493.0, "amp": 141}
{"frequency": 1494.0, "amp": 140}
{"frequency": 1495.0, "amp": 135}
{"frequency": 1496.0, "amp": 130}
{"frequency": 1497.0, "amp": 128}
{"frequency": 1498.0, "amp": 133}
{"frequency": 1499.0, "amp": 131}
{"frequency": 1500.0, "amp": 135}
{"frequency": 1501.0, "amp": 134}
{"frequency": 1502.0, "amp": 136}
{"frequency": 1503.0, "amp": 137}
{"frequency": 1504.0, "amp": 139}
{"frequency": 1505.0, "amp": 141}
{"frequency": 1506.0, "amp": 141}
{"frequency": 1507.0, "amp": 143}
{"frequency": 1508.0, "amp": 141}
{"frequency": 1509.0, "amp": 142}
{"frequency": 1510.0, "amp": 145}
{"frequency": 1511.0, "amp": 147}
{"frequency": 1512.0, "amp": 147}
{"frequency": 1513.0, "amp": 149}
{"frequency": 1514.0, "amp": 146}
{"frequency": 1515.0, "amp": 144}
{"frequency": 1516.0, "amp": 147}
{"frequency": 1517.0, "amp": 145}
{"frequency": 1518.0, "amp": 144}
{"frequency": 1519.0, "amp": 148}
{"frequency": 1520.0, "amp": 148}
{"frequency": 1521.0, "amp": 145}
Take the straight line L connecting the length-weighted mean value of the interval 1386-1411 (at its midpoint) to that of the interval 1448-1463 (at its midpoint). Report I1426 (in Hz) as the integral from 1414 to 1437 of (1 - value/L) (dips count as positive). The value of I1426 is 1.3 Hz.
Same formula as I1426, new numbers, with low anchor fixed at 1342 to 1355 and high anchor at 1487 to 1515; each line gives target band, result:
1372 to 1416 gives 4.4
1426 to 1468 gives 3.6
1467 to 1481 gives 0.8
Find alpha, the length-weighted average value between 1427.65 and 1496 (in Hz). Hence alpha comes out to 137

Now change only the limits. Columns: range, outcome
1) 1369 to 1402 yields 144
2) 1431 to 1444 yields 134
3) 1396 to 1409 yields 141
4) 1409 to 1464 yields 135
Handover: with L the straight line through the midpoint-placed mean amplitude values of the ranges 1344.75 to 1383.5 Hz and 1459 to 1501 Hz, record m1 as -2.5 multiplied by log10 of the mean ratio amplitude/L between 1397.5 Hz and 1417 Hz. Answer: 0.056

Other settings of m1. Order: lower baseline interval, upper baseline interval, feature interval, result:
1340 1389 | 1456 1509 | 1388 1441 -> 0.081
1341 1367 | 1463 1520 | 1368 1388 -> 0.073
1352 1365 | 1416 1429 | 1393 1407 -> -0.015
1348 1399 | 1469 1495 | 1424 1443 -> 0.090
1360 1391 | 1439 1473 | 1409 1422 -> 0.037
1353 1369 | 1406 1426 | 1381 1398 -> 0.018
